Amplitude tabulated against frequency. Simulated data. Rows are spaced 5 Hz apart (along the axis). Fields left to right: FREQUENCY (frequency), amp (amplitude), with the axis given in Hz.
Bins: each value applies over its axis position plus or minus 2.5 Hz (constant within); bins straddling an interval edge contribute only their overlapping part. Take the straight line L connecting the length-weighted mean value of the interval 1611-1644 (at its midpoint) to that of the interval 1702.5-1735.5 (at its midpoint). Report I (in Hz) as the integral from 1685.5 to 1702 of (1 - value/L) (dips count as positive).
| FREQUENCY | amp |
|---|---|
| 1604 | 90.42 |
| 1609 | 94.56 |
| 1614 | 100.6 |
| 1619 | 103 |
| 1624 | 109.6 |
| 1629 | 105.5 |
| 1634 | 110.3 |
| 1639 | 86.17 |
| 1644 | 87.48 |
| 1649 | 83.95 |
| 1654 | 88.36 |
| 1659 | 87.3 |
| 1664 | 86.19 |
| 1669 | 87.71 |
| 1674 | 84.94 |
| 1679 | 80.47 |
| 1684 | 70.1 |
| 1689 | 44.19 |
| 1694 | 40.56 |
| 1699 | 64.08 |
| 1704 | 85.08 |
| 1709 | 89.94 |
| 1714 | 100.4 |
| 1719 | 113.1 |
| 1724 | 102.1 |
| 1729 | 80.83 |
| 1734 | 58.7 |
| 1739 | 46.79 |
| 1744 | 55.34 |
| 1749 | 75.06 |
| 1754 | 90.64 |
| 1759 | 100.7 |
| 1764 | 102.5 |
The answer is 7.37 Hz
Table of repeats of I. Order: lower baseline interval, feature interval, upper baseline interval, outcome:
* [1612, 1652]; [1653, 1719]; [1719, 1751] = 4.65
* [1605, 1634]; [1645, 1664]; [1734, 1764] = 1.71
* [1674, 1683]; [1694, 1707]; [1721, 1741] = 1.45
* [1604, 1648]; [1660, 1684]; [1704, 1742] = 2.19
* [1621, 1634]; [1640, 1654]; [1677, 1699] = 0.87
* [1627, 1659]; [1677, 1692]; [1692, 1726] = 4.20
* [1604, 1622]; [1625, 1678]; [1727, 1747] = -2.67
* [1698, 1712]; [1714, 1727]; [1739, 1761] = -4.07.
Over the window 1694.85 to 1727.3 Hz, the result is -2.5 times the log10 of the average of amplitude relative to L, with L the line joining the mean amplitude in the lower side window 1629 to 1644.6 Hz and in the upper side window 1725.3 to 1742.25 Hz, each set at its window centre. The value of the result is -0.24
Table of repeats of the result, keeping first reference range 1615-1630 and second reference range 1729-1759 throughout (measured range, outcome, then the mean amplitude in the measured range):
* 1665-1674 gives 0.06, 86.7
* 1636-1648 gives 0.14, 87.4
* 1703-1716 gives -0.16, 92.3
